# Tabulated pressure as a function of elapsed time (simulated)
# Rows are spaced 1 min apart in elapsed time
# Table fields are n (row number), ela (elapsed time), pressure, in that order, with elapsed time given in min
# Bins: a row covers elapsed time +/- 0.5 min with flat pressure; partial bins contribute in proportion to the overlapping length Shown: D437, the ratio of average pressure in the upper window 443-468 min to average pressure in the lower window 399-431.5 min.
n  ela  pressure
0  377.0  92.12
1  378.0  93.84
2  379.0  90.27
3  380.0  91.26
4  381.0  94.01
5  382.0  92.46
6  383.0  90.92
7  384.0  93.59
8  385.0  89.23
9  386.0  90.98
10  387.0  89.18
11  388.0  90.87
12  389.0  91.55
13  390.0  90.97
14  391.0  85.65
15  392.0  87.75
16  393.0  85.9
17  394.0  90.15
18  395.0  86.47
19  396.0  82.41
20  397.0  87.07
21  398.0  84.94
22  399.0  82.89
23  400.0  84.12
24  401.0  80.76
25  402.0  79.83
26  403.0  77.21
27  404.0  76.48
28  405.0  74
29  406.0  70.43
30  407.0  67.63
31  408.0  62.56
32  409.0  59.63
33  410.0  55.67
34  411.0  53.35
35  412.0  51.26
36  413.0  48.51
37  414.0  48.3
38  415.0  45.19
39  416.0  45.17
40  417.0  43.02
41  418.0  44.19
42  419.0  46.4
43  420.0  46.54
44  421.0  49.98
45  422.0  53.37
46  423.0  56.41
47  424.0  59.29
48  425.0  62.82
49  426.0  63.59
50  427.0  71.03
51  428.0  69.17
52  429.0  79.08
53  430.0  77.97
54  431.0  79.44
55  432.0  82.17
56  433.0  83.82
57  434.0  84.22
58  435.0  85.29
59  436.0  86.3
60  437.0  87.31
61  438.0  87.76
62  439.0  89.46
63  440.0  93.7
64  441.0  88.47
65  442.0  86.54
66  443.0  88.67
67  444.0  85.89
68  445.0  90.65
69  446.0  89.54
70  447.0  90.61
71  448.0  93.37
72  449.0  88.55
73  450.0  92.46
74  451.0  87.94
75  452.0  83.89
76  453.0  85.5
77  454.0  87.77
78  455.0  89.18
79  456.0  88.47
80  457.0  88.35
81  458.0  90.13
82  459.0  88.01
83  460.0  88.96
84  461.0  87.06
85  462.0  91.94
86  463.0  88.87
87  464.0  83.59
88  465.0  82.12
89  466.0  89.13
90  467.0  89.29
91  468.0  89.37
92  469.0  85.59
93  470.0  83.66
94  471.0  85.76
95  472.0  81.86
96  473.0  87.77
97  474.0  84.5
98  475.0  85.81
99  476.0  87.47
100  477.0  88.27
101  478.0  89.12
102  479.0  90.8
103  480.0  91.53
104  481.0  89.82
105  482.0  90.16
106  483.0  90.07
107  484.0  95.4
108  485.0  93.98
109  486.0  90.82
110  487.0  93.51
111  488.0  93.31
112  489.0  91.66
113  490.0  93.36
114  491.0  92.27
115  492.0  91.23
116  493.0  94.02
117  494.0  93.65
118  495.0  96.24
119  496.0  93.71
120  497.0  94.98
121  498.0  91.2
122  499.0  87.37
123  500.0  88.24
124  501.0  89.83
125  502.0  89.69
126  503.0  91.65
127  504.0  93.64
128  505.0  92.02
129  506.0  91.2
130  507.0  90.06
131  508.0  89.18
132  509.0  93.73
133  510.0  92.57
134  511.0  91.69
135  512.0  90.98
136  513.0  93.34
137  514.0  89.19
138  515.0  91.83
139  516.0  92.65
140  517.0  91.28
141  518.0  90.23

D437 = 1.42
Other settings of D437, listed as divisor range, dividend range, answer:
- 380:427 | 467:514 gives 1.26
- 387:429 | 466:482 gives 1.28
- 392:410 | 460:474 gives 1.11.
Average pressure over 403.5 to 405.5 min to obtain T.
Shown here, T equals 75.2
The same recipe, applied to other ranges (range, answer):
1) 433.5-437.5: 85.8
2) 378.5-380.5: 90.8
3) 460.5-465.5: 86.7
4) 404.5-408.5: 68.7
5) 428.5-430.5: 78.5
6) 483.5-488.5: 93.4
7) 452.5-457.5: 87.9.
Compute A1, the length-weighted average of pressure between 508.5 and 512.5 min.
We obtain 92.2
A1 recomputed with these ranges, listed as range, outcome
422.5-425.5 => 59.5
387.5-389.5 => 91.2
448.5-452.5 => 88.2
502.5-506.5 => 92.1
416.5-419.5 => 44.5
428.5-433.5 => 80.5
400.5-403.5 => 79.3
